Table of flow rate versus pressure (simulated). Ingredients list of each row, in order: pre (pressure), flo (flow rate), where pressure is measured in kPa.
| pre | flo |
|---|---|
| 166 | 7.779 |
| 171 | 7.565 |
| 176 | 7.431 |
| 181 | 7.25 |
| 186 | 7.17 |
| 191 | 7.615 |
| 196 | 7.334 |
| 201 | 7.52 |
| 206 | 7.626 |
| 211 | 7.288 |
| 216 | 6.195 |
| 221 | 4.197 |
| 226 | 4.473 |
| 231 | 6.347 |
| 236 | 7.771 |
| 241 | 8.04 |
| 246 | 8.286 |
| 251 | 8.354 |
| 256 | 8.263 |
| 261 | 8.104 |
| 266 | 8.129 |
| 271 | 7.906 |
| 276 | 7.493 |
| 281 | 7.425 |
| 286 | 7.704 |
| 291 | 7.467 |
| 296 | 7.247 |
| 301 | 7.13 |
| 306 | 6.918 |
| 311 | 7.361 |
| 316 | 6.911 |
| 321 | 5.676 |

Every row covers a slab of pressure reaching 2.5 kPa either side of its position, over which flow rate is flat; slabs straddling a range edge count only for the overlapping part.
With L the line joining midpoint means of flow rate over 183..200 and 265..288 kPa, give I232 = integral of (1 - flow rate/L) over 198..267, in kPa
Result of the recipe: 3.5 kPa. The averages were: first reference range 7.38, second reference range 7.71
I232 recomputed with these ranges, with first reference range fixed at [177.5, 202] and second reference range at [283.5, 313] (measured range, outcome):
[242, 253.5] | -1.5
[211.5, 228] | 4.7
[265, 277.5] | -0.9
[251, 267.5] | -2.0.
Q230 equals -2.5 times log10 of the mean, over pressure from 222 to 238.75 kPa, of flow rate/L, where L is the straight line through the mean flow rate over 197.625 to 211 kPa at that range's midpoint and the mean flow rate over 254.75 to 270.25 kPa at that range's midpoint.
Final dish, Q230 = 0.28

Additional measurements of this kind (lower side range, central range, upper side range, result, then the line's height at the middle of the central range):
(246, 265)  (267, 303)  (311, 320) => 0.005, 7.55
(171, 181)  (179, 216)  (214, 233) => -0.145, 6.44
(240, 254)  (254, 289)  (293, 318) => -0.010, 7.78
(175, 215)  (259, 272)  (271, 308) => -0.096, 7.38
